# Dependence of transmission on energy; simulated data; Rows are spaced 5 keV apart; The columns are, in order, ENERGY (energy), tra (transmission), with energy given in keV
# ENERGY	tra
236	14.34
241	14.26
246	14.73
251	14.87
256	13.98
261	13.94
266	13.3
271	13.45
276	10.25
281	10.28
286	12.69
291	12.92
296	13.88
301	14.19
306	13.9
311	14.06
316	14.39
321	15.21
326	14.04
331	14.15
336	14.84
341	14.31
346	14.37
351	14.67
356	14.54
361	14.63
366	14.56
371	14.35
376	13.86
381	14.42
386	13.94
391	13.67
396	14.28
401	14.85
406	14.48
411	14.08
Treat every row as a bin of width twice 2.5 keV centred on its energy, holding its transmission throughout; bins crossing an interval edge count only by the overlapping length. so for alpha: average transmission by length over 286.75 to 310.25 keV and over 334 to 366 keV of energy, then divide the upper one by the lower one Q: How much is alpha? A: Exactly 1.1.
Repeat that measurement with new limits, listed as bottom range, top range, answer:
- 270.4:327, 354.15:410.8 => 1.08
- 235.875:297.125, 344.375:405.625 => 1.08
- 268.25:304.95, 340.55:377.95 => 1.15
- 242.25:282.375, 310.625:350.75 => 1.09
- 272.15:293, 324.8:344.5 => 1.23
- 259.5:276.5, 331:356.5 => 1.12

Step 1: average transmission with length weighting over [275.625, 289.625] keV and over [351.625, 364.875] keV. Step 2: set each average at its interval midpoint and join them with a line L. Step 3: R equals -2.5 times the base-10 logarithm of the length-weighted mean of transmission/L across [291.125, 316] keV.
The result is -0.141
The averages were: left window 11.3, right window 14.6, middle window 13.9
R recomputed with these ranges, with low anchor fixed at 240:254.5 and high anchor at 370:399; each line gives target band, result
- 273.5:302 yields 0.18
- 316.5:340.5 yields -0.02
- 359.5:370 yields -0.03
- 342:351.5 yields -0.02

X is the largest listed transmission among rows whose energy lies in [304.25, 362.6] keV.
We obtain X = 15.21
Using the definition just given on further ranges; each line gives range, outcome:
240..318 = 14.87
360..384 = 14.63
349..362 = 14.67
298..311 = 14.19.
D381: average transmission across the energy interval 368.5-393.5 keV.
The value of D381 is 14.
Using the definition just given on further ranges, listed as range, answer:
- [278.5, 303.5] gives 12.8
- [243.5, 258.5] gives 14.5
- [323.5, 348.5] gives 14.3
